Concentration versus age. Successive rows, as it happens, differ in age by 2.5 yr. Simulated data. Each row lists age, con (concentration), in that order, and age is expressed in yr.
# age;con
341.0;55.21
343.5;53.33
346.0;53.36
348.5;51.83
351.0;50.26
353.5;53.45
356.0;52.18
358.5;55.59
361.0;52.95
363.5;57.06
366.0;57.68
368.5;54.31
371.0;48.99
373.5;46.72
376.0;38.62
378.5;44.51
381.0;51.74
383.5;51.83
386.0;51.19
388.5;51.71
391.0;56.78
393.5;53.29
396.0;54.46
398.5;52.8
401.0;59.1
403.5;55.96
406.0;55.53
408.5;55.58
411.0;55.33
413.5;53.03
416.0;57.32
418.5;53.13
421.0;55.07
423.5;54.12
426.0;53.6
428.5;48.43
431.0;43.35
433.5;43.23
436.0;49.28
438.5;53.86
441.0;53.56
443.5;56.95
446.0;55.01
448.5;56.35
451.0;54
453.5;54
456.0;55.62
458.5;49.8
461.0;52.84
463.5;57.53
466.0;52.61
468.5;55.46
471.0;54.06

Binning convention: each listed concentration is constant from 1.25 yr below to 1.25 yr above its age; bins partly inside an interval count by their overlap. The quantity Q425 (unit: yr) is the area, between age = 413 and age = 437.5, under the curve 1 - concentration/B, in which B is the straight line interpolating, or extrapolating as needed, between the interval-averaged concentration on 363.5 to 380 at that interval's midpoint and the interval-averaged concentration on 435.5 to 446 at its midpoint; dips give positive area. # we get 0.82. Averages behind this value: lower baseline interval 49.2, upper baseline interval 53.9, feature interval 51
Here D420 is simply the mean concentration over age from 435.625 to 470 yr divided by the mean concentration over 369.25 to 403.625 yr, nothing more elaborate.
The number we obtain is 1.06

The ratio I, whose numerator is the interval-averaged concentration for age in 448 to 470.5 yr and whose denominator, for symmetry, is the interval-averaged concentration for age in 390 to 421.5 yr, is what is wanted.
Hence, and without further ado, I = 0.98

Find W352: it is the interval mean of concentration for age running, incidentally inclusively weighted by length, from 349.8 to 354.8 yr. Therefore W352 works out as 51.9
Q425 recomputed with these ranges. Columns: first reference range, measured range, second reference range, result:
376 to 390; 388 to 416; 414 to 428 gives -1.8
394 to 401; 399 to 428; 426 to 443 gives -1.5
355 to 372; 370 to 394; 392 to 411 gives 2.3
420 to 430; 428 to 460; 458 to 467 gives 0.7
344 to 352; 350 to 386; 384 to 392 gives 0.9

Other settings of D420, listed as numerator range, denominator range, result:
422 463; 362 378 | 1.04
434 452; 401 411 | 0.96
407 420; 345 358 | 1.05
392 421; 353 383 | 1.08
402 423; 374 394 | 1.11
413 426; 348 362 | 1.03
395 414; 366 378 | 1.15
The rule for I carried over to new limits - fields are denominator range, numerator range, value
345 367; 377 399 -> 0.96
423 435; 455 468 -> 1.11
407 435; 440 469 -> 1.05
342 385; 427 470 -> 1.02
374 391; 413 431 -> 1.08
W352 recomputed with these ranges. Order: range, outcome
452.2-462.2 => 53.1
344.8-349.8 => 52.6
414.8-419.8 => 55.2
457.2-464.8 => 53.4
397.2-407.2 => 55.8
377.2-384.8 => 49.3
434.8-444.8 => 53.4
